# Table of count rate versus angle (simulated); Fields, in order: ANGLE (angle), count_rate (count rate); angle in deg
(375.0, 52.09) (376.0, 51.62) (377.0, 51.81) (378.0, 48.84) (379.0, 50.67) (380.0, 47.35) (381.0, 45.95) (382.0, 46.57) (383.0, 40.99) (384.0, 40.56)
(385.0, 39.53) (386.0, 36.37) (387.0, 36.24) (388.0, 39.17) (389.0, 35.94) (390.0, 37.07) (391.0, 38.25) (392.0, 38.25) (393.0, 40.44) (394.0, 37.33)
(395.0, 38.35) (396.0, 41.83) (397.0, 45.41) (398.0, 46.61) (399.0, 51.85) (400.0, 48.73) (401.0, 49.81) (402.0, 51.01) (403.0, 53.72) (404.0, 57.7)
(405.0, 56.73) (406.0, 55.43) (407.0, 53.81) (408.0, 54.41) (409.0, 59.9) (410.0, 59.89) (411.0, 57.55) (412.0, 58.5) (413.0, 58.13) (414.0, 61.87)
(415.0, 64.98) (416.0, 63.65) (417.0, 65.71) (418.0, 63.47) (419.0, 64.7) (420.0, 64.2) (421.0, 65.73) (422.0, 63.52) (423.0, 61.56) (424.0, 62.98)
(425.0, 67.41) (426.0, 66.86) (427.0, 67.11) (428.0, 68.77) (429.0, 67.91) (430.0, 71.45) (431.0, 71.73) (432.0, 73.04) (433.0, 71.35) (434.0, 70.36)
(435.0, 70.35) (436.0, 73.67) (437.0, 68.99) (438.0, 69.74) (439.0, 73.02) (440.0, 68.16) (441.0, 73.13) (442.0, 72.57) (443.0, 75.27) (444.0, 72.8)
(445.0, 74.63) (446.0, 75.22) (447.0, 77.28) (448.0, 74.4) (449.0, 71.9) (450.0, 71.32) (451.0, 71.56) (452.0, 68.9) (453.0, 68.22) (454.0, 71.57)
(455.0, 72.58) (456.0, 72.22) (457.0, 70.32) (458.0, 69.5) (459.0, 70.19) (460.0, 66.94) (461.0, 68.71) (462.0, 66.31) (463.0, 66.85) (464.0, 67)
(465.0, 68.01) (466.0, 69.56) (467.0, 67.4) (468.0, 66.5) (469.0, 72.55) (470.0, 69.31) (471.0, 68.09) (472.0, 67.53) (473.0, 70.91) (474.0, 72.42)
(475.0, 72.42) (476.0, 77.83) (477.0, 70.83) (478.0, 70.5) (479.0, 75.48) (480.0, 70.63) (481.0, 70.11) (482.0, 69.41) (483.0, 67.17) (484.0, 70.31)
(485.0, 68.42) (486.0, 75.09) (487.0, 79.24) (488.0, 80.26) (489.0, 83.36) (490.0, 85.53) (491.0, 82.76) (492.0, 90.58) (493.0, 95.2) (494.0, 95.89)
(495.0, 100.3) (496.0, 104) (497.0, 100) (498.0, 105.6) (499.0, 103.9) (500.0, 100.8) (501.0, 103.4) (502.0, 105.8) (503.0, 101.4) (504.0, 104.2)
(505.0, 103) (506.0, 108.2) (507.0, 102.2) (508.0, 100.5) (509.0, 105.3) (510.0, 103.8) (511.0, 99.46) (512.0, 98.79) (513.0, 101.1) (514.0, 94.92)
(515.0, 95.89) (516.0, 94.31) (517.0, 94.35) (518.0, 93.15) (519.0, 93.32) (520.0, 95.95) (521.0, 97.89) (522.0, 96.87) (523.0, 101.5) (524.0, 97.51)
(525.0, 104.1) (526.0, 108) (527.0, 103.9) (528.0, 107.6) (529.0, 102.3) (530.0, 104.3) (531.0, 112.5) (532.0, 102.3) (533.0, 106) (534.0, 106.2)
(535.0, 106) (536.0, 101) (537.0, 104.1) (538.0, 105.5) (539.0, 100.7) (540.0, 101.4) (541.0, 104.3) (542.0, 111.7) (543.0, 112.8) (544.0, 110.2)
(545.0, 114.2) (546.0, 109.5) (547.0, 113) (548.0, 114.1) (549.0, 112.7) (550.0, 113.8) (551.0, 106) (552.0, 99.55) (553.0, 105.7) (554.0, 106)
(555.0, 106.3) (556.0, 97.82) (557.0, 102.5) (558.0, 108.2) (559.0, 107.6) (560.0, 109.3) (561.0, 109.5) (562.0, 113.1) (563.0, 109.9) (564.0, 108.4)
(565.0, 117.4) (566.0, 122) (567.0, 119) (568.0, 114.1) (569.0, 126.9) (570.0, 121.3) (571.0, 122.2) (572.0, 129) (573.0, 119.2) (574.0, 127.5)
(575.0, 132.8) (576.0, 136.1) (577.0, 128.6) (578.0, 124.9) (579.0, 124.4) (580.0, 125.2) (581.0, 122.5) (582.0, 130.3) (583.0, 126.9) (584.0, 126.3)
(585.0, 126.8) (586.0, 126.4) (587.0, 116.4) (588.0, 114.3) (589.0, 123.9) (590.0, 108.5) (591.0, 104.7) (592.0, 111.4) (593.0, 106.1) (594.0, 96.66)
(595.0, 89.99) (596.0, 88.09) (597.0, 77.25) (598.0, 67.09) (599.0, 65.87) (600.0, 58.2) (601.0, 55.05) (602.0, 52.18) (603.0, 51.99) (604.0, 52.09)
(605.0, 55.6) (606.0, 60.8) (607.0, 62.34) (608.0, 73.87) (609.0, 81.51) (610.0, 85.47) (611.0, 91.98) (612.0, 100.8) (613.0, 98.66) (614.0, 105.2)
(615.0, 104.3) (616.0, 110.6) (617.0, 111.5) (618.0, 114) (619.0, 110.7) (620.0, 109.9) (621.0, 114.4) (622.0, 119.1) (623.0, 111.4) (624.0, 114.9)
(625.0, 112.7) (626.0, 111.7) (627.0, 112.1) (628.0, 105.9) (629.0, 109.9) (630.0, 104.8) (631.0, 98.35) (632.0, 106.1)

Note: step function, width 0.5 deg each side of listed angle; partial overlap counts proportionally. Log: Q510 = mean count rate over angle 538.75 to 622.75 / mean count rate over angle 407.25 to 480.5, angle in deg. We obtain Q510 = 1.5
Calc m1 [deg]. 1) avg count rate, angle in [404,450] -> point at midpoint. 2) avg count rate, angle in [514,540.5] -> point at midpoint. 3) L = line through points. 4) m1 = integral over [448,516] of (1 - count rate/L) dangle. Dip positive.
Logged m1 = 3.2 deg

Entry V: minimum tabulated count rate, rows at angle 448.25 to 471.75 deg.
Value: 66.31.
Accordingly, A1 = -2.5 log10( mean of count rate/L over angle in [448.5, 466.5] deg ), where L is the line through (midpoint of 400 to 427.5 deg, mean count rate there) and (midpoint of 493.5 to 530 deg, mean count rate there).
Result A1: 0.13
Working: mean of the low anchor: 60.2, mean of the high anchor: 101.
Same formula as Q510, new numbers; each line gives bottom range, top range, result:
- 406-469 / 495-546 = 1.52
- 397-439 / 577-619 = 1.55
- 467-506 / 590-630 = 1.10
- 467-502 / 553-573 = 1.39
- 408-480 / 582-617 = 1.33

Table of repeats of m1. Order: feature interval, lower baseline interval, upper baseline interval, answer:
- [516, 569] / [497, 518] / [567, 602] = -0.5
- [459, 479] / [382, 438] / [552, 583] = 2.4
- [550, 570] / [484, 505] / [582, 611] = -4.4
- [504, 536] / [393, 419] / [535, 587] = -0.8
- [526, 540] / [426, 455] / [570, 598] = -0.6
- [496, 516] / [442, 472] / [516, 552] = -2.1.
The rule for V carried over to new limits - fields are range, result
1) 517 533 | 93.15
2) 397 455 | 45.41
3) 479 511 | 67.17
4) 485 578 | 68.42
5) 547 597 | 77.25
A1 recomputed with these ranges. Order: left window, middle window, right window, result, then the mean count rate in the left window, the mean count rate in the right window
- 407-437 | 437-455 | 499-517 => 0.04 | 65.1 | 101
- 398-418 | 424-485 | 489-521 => 0.08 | 56.9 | 98.6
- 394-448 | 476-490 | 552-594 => 0.15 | 62.9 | 117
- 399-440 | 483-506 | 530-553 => -0.02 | 63.2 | 108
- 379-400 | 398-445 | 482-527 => -0.13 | 41.6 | 95.1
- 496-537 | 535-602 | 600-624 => -0.16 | 102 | 88.3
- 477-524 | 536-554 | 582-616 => -0.18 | 92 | 90.8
